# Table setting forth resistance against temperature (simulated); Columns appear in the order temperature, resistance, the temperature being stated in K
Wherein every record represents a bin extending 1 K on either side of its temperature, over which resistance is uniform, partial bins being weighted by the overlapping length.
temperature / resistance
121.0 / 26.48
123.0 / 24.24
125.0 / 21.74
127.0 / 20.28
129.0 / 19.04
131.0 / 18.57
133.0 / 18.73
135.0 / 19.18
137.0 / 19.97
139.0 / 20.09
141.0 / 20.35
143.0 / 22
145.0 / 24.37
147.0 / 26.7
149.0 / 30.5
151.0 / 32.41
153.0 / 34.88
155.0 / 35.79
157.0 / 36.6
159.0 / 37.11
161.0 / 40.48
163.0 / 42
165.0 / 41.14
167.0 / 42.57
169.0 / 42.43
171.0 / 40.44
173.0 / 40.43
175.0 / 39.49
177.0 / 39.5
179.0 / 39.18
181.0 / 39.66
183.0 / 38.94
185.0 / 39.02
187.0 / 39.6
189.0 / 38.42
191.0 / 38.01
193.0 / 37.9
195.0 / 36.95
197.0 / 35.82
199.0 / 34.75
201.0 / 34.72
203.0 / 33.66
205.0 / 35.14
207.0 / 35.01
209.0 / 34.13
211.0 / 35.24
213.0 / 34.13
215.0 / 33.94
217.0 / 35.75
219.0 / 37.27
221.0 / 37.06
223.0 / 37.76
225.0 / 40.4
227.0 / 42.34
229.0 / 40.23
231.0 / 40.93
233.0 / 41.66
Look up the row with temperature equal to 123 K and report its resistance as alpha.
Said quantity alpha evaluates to 24.24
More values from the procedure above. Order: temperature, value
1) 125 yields 21.74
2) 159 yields 37.11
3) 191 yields 38.01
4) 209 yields 34.13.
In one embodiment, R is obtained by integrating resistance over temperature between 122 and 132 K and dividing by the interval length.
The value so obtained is 20.8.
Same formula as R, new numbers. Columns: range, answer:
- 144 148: 25.5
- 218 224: 37.4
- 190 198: 37.2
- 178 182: 39.4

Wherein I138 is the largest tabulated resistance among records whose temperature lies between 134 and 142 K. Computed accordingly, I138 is 20.35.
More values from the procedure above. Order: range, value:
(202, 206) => 35.14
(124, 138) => 21.74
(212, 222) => 37.27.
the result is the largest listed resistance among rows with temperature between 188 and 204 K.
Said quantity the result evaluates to 38.42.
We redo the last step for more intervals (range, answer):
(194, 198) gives 36.95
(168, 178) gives 42.43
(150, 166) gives 42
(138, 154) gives 34.88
